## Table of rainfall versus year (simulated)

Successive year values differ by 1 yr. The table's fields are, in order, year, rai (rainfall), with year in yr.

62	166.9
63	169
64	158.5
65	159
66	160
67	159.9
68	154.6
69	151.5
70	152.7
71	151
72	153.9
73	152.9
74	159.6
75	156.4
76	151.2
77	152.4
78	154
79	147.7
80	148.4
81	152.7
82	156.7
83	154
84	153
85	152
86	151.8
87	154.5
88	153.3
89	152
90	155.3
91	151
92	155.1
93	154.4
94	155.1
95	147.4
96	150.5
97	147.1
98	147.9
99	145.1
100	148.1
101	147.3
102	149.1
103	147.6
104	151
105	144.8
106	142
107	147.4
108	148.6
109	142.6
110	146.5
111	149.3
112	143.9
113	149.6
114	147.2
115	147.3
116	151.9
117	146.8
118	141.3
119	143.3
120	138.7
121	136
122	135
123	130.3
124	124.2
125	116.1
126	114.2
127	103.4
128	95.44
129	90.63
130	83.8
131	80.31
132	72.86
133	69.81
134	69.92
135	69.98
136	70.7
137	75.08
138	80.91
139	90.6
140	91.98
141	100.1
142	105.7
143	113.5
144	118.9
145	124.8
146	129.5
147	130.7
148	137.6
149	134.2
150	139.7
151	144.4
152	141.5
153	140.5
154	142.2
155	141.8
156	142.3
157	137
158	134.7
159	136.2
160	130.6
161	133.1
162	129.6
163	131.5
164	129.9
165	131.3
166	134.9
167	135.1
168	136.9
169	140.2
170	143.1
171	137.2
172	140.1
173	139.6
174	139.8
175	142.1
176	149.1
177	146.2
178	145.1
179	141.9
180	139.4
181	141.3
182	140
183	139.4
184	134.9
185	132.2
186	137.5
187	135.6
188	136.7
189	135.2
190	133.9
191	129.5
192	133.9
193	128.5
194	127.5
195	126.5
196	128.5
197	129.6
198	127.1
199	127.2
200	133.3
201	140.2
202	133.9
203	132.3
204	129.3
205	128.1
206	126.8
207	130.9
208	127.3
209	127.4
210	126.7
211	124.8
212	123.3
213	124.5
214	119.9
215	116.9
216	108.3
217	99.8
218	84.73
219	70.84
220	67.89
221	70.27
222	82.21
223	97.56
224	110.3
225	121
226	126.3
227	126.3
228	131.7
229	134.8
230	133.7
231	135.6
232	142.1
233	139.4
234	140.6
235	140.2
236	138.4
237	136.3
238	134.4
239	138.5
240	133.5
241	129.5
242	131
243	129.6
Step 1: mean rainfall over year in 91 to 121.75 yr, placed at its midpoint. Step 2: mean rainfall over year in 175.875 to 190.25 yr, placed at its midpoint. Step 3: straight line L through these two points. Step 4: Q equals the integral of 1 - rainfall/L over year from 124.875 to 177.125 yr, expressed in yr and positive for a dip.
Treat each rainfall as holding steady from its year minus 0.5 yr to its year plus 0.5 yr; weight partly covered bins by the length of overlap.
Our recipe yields 8.3 yr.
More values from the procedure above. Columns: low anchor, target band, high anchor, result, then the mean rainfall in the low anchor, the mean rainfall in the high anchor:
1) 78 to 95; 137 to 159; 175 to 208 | 2.77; 153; 134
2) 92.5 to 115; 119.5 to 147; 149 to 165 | 7.76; 148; 137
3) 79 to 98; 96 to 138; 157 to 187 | 6.32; 152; 138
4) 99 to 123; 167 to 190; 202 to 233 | -2.24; 145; 117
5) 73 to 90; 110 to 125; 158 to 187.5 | 0.61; 153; 138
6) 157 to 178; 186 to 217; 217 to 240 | -0.35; 137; 118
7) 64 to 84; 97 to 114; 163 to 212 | 0.20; 154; 134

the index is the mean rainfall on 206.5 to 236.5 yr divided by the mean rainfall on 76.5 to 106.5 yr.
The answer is 0.78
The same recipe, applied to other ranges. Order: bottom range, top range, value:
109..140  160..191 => 1.21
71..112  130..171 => 0.79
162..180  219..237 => 0.86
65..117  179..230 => 0.82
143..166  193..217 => 0.94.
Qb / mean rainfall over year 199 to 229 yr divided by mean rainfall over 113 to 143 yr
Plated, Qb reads 1.07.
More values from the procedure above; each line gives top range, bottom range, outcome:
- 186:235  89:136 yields 0.93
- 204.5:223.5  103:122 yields 0.75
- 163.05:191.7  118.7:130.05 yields 1.16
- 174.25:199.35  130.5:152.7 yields 1.30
